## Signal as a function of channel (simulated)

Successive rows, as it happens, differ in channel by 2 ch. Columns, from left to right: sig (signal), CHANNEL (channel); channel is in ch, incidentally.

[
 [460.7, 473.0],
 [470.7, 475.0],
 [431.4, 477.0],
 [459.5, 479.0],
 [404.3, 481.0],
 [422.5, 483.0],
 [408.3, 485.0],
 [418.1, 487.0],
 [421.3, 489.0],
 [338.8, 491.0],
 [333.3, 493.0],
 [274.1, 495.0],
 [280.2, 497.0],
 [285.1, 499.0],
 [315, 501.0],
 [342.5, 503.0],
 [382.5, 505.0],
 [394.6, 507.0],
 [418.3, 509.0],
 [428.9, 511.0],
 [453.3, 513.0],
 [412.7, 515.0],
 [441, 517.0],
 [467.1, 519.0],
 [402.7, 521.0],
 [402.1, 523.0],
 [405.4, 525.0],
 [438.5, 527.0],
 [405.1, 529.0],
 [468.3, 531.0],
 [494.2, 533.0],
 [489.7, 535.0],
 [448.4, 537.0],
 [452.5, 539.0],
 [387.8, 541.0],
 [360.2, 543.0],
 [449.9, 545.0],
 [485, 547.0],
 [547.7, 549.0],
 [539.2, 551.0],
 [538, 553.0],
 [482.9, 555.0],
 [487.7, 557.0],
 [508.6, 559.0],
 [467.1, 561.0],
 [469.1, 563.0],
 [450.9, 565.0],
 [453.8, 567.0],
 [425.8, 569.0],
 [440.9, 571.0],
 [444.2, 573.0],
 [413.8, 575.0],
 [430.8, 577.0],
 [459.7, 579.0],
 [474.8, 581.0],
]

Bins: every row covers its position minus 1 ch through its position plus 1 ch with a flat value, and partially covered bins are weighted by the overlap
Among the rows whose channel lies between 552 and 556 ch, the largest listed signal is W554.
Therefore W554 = 538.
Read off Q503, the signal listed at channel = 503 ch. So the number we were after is 342.5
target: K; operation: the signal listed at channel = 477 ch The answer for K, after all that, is 431.4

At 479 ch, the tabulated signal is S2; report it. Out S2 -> 459.5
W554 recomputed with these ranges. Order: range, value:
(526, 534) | 494.2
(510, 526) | 467.1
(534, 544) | 489.7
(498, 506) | 382.5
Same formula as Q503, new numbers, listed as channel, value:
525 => 405.4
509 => 418.3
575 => 413.8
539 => 452.5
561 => 467.1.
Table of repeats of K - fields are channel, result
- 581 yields 474.8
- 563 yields 469.1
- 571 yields 440.9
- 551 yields 539.2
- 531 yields 468.3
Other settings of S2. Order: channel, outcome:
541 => 387.8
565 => 450.9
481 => 404.3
